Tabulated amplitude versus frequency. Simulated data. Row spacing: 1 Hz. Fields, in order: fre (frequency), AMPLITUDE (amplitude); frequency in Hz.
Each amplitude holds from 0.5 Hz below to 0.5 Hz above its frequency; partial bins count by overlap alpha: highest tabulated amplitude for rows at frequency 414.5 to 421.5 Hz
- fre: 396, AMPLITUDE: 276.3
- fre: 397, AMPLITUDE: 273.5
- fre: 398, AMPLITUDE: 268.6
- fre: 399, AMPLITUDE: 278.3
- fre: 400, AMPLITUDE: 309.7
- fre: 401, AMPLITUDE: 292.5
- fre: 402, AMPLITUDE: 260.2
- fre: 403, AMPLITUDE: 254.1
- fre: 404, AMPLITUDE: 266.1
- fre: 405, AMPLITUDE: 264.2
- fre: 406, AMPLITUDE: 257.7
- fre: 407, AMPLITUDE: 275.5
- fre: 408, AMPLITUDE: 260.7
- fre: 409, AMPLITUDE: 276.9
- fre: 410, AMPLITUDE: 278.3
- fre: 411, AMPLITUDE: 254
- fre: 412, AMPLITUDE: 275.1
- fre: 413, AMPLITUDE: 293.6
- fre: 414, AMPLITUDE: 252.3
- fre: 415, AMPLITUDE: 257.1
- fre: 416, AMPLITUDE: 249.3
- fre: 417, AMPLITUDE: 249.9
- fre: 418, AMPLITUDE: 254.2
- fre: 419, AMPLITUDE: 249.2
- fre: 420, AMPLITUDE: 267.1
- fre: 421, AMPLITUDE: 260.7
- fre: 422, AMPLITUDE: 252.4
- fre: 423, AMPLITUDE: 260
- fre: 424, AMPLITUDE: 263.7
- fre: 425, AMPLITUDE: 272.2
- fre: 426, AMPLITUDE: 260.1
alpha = 267.1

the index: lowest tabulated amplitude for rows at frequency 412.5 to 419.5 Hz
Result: 249.2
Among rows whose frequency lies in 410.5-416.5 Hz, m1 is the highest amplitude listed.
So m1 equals 293.6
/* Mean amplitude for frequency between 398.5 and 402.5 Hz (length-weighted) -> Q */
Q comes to 285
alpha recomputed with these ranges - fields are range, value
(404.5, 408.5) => 275.5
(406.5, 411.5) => 278.3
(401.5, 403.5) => 260.2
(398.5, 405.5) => 309.7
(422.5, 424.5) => 263.7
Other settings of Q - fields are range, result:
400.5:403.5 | 269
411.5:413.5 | 284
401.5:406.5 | 260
